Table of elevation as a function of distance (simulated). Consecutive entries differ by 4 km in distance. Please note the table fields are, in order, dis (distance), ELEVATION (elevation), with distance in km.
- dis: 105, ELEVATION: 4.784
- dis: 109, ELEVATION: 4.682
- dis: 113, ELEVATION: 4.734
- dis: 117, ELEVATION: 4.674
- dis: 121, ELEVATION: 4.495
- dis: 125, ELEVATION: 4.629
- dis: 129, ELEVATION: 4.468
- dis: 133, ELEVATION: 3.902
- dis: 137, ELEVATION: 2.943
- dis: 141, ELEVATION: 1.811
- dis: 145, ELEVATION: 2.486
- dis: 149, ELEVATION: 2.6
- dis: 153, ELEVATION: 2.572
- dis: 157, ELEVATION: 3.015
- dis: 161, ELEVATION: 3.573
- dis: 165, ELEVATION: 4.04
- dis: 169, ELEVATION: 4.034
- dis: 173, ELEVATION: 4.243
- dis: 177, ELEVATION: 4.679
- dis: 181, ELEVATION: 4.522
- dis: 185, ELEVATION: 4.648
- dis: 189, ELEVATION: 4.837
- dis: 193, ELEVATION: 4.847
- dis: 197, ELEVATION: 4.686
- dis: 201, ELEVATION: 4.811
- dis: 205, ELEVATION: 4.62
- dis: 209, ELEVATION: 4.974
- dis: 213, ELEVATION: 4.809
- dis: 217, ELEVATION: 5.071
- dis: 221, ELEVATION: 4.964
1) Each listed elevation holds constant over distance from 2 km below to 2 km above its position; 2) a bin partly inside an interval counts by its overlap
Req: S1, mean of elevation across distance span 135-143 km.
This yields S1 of 2.38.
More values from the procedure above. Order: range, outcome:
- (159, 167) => 3.81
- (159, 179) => 4.11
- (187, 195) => 4.84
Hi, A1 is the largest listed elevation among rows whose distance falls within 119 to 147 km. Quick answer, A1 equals 4.629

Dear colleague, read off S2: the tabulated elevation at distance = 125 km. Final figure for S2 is 4.629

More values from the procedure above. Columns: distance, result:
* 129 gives 4.468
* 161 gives 3.573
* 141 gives 1.811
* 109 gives 4.682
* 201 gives 4.811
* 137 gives 2.943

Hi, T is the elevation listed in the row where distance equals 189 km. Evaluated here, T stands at 4.837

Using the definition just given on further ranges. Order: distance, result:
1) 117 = 4.674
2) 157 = 3.015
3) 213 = 4.809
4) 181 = 4.522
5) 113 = 4.734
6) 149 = 2.6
